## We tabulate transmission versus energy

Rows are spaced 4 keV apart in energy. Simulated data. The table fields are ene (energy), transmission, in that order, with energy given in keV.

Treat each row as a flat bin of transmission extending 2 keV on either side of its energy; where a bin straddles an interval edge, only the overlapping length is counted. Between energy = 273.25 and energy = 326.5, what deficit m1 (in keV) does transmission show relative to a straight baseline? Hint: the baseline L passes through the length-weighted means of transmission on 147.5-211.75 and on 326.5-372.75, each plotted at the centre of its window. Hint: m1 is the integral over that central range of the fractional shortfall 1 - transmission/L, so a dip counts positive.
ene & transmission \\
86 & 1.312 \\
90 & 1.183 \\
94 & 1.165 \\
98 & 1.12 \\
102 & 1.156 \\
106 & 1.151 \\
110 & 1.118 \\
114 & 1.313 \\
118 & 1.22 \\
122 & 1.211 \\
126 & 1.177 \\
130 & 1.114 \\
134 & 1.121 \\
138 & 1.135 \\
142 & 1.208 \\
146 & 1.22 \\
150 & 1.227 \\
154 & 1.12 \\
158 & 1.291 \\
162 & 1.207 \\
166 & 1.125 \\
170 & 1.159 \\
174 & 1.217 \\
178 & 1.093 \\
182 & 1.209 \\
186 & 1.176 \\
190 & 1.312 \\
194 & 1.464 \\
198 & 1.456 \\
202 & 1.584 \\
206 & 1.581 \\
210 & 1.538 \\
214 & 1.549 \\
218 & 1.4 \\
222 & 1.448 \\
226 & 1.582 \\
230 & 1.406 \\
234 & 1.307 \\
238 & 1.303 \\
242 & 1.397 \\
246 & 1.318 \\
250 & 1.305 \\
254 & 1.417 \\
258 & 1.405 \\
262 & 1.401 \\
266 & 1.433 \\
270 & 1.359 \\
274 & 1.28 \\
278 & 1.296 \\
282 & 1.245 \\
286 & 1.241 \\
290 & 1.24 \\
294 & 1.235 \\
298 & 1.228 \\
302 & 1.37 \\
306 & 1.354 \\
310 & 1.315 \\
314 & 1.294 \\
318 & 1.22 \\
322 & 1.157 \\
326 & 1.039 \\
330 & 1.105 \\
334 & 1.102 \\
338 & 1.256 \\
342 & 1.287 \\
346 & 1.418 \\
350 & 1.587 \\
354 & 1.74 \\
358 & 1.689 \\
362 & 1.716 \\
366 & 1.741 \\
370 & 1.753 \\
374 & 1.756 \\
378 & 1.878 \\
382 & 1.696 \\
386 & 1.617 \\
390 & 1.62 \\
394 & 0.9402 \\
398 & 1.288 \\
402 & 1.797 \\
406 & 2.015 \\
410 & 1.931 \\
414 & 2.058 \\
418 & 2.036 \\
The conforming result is 6.3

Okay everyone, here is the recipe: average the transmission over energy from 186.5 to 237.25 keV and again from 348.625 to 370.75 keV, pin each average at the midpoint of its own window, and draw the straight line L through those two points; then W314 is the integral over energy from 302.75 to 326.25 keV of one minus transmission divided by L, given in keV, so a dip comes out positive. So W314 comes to 5.4 keV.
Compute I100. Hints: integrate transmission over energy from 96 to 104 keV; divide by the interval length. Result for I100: 1.14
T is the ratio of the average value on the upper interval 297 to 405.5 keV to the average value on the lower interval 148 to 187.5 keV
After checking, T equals 1.2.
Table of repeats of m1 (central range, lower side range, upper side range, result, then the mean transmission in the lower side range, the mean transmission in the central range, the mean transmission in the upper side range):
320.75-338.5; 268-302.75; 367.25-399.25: 3.7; 1.27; 1.12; 1.58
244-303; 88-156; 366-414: 5.8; 1.17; 1.32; 1.68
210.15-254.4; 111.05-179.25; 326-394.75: -3.0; 1.19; 1.41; 1.52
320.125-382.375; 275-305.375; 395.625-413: 2.0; 1.27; 1.49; 1.76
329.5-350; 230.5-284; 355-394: 3.9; 1.35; 1.28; 1.68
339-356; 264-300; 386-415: -0.1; 1.28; 1.49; 1.65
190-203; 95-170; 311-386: -2.1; 1.18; 1.47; 1.47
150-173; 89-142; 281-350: 0.0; 1.17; 1.19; 1.25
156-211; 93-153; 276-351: -4.9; 1.18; 1.31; 1.26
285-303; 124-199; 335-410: 2.4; 1.21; 1.26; 1.6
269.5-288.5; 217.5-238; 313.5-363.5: 1.5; 1.42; 1.28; 1.35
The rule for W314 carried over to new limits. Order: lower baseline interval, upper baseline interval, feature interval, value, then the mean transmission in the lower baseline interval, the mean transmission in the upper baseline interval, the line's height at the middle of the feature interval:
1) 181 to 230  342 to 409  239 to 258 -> 1.7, 1.44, 1.63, 1.49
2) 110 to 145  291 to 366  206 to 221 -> -3.0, 1.18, 1.35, 1.25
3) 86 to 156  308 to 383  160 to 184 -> 1.4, 1.18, 1.46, 1.24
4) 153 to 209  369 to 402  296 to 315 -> 2.0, 1.29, 1.58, 1.47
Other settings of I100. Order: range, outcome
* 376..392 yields 1.7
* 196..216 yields 1.54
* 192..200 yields 1.46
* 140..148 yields 1.21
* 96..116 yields 1.17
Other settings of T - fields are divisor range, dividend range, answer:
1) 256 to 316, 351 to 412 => 1.28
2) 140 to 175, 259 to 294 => 1.09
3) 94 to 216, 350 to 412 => 1.34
